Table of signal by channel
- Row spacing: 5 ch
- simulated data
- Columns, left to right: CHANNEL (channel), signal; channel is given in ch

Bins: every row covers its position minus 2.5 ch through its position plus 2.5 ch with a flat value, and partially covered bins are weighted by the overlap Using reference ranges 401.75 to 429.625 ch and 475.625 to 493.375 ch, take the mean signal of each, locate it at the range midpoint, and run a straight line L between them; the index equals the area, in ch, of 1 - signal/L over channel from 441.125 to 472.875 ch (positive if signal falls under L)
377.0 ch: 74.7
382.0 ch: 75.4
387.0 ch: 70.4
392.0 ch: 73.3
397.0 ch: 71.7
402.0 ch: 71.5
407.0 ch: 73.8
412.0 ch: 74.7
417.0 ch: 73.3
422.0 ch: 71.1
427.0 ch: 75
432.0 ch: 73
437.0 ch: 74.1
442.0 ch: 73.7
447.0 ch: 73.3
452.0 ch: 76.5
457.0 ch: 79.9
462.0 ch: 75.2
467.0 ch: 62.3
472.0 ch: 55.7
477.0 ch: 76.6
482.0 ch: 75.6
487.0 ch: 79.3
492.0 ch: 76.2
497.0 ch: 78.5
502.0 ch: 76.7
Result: 1.7 ch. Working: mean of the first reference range 73.4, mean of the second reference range 77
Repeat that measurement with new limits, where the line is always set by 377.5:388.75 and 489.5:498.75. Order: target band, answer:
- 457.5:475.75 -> 2.2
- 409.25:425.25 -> 0.3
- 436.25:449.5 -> 0.3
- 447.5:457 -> -0.1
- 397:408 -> 0.3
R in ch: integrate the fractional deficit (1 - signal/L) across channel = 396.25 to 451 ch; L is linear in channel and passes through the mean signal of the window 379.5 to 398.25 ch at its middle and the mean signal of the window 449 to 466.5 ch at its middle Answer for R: 0.6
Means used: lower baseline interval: 72.8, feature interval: 73.3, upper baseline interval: 75.4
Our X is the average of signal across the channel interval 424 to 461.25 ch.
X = 75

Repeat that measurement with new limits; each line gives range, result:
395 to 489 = 72.9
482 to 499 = 77.6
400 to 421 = 73.2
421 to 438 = 73.4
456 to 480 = 69.4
